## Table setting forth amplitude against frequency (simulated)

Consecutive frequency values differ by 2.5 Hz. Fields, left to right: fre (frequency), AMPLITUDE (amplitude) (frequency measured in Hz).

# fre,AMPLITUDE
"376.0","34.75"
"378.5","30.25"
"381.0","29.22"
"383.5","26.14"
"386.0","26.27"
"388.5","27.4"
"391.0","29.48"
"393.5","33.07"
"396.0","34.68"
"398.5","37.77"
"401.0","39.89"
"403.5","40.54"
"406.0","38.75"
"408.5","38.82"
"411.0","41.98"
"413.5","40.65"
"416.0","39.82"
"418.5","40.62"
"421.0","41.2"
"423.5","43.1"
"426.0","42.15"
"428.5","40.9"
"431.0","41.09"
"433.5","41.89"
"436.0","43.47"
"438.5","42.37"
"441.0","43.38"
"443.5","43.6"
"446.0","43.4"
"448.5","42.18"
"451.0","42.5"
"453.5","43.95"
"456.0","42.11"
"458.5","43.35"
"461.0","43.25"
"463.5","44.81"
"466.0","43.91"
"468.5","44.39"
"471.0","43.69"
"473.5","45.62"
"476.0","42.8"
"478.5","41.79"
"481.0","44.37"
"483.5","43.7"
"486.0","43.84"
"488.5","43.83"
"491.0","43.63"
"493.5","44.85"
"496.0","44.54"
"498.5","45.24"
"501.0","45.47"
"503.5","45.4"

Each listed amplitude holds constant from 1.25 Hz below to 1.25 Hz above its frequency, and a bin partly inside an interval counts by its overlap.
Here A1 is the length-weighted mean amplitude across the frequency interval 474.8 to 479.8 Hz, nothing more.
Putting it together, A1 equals 42.3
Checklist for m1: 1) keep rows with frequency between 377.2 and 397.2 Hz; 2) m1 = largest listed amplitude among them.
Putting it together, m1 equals 34.68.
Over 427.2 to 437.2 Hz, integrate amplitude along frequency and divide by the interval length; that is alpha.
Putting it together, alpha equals 41.8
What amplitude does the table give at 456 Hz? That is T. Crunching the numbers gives 42.11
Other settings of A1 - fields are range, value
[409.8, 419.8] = 40.8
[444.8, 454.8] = 43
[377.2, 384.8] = 28.6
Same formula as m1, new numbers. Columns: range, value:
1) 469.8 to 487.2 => 45.62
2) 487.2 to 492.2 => 43.83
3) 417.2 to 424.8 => 43.1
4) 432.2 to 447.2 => 43.6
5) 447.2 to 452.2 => 42.5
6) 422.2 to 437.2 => 43.47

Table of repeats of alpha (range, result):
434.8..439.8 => 42.9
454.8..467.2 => 43.5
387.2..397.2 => 31.1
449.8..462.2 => 43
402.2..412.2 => 40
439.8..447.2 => 43.5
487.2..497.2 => 44.2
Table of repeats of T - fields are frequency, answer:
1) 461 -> 43.25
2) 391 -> 29.48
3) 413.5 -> 40.65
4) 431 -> 41.09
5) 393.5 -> 33.07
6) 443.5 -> 43.6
